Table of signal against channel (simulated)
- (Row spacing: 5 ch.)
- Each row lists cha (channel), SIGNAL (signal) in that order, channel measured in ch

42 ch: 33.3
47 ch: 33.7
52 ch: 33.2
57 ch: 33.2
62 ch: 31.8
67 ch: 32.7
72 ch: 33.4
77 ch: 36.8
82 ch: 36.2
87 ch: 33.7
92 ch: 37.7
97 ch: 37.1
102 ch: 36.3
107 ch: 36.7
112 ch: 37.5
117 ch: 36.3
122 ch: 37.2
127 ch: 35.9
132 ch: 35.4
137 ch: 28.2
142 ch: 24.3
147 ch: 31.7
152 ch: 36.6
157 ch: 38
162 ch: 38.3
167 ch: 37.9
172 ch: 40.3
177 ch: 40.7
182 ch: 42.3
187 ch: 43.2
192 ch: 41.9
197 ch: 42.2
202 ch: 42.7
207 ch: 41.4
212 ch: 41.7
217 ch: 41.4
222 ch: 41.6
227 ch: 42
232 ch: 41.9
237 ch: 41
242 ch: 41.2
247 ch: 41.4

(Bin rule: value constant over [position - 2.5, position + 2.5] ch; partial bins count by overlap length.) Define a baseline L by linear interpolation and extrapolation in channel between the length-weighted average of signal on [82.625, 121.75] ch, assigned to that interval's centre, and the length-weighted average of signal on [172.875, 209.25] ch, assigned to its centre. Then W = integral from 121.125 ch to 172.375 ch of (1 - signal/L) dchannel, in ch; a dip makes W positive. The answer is 6.11 ch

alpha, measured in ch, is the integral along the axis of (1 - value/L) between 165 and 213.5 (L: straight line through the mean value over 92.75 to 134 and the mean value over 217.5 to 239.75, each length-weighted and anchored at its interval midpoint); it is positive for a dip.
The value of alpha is -1.9 ch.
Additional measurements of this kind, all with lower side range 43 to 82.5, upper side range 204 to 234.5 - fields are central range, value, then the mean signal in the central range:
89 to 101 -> -0.6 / 37.1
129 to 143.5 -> 2.9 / 29.9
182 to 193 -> -0.7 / 42.6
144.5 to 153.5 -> 1.0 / 33.9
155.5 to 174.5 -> 0.1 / 38.7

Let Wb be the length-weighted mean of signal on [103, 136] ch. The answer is 36.1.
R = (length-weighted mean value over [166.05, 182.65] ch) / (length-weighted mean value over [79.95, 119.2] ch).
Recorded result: 1.1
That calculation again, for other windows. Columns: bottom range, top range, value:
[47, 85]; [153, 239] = 1.21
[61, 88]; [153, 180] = 1.14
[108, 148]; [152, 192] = 1.19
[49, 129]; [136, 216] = 1.09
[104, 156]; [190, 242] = 1.22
